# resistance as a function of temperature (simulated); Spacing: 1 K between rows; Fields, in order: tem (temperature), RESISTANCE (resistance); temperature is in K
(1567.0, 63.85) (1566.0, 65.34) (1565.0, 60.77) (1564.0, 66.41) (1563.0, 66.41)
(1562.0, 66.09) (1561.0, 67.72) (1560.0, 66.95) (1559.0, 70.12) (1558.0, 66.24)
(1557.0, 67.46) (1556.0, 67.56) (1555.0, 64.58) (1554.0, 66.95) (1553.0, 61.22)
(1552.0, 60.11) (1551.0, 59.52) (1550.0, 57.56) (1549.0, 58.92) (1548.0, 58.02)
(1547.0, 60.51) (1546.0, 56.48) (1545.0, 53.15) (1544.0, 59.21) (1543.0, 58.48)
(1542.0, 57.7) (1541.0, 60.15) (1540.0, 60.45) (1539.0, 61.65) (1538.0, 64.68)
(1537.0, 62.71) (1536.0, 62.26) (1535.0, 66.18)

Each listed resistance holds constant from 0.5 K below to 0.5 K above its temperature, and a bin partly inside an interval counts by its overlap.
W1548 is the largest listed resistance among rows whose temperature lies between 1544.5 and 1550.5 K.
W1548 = 60.51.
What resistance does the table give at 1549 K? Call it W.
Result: 58.92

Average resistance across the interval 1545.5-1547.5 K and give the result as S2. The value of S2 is 58.5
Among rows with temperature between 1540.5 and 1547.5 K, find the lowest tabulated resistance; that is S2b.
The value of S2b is 53.15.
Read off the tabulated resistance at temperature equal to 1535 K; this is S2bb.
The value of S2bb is 66.18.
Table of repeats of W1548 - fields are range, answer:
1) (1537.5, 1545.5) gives 64.68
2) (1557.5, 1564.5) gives 70.12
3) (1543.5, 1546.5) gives 59.21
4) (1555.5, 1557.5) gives 67.56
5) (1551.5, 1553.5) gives 61.22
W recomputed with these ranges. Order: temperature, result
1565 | 60.77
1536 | 62.26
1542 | 57.7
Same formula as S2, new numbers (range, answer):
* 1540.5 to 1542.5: 58.9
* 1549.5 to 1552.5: 59.1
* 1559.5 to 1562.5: 66.9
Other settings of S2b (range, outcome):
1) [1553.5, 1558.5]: 64.58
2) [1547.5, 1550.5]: 57.56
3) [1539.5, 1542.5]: 57.7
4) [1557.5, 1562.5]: 66.09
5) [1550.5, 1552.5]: 59.52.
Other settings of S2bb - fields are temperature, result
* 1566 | 65.34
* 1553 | 61.22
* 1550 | 57.56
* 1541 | 60.15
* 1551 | 59.52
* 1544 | 59.21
